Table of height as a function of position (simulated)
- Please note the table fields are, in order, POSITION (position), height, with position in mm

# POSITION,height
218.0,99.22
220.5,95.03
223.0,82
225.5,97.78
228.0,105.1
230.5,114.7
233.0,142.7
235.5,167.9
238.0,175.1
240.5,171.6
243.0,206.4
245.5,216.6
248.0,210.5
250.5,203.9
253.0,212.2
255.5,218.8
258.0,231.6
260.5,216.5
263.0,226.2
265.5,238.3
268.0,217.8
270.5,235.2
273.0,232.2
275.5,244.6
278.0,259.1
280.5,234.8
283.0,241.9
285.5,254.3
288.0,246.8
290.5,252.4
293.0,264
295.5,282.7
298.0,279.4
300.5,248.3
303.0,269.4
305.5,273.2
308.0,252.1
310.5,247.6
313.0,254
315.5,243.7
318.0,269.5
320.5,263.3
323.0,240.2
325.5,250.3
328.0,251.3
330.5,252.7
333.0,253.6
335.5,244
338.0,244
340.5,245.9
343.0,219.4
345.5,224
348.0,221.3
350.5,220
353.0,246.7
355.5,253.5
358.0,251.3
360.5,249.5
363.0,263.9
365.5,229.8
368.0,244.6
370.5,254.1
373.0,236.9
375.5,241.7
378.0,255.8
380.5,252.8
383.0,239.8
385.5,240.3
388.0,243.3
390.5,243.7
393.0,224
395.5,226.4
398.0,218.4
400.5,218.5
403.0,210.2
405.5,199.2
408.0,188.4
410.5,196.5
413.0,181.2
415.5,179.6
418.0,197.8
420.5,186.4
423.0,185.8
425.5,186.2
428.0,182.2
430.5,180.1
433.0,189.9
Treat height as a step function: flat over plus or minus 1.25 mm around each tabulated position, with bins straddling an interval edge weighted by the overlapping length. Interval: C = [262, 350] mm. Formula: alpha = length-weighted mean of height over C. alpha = 248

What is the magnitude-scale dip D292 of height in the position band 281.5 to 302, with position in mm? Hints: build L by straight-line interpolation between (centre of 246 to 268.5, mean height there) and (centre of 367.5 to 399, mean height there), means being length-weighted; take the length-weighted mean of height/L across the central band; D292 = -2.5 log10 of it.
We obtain -0.15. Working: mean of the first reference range 219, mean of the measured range 259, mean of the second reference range 240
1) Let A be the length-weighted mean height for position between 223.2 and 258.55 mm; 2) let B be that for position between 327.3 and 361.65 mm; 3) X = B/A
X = 1.4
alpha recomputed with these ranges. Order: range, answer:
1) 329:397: 242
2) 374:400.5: 238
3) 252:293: 236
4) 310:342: 251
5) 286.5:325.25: 259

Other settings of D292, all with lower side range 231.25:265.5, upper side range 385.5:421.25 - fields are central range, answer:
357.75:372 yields -0.197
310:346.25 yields -0.203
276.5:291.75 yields -0.222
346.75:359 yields -0.156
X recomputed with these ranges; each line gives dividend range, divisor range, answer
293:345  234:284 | 1.17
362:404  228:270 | 1.21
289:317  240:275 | 1.19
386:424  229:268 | 1.05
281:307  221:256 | 1.59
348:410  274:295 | 0.94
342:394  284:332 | 0.94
